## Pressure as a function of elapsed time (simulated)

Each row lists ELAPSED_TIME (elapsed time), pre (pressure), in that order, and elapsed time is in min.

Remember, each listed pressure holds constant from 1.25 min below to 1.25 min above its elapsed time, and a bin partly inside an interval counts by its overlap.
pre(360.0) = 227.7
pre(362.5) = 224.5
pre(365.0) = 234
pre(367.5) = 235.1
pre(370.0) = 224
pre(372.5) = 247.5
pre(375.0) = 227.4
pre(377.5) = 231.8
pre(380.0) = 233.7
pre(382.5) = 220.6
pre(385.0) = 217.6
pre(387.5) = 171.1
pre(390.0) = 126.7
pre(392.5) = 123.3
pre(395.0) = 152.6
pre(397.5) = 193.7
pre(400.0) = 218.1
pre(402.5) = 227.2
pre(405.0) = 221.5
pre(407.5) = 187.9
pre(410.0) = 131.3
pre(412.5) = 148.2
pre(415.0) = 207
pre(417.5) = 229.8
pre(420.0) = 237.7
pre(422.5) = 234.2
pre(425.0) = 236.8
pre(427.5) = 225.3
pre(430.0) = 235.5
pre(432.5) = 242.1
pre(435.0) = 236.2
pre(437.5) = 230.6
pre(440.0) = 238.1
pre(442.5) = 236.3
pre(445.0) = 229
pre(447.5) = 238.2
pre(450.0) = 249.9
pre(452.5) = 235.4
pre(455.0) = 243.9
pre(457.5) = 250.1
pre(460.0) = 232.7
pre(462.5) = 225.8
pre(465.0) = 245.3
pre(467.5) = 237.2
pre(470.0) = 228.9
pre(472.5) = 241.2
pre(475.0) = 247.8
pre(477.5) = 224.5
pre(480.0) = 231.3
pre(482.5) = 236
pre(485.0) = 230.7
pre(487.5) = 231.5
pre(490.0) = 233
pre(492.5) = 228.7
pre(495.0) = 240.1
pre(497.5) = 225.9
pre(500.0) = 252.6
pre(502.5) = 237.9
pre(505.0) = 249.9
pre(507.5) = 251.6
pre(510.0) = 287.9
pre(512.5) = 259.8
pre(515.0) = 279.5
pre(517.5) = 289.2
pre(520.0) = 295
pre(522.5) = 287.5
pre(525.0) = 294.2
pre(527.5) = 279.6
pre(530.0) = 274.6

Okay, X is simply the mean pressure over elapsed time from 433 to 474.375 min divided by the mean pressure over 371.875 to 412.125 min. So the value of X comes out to 1.23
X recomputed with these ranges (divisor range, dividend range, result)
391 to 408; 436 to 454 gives 1.26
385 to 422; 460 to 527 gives 1.34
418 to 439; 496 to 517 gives 1.09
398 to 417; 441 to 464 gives 1.23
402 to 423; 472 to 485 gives 1.17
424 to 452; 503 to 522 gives 1.15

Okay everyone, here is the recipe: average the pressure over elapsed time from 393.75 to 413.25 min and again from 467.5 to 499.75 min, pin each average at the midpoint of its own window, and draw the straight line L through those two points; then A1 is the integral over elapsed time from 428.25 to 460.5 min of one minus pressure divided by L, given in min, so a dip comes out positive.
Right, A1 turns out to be -4.26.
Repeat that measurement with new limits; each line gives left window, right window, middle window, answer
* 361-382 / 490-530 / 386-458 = 9.6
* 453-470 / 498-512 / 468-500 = 1.6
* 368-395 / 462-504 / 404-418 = 1.7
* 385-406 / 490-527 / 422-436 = -2.0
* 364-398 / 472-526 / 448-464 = -0.4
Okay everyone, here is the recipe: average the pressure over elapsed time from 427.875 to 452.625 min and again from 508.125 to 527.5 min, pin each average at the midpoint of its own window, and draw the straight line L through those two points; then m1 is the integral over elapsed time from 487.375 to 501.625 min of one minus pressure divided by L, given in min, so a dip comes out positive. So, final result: 1.8 min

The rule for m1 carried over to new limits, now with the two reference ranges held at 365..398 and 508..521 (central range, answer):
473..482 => 0.81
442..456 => 0.16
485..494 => 1.16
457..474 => 0.97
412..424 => 0.41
